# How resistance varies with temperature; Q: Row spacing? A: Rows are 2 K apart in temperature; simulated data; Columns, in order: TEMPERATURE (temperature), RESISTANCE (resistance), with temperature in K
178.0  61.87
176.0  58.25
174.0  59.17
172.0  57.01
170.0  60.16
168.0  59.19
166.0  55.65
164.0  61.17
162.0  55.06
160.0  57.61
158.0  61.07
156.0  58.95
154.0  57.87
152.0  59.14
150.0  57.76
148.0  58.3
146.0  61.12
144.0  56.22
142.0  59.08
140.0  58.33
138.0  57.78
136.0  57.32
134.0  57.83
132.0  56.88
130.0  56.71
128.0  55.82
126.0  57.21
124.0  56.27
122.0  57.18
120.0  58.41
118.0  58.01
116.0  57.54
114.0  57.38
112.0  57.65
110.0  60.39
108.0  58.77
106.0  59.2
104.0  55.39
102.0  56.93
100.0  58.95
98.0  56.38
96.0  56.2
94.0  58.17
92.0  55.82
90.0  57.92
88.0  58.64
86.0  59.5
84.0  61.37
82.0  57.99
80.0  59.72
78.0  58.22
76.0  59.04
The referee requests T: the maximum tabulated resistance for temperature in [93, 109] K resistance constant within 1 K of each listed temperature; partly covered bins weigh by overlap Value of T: 59.2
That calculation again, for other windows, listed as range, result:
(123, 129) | 57.21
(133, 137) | 57.83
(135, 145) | 59.08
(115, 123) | 58.41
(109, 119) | 60.39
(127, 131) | 56.71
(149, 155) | 59.14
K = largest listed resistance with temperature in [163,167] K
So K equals 61.17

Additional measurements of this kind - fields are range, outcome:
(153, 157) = 58.95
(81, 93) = 61.37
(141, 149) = 61.12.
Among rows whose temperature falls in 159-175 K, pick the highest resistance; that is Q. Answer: 61.17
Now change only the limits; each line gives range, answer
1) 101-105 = 56.93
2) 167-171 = 60.16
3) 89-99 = 58.17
